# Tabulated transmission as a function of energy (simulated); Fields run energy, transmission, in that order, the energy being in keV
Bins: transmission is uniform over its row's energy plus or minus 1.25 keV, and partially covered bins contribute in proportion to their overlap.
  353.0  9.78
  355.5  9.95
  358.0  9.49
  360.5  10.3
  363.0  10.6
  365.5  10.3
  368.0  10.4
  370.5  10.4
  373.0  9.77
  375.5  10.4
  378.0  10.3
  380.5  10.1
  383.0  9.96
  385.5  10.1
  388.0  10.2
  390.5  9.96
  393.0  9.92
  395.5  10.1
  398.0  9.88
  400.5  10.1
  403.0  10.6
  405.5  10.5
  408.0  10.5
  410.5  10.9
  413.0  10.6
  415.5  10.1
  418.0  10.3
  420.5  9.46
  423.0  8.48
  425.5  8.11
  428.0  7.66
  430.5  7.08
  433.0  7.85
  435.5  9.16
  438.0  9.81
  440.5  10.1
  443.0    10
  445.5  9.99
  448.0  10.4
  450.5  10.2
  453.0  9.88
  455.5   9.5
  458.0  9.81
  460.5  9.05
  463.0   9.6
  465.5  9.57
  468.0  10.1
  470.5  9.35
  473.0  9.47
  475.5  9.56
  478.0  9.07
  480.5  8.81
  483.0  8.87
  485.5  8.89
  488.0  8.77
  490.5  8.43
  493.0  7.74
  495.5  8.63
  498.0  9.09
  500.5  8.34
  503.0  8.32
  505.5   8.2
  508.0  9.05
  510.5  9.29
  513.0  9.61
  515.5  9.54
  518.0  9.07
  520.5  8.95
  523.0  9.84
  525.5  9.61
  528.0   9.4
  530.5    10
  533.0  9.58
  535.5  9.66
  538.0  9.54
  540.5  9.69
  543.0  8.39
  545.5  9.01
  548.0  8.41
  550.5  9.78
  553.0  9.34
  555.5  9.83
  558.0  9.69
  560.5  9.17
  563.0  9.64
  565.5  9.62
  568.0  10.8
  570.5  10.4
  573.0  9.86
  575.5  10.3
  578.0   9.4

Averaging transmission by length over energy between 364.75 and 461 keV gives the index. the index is 9.8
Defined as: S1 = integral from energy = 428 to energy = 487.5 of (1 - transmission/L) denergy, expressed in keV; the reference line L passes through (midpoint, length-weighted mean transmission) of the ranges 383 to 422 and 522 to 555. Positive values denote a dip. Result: 3.1 keV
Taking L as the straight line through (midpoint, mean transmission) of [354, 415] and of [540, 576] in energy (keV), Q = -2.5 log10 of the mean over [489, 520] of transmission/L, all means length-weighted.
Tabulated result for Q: 0.12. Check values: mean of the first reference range 10.2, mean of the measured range 8.78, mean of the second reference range 9.58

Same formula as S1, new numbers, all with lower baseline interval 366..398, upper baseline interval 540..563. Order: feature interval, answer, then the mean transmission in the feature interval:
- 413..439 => 2.7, 8.88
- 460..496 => 2.1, 9.07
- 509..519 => 0.1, 9.38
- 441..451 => -0.3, 10.1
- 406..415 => -0.6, 10.6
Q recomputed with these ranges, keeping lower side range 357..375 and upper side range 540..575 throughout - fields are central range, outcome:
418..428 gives 0.145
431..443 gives 0.089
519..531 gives 0.016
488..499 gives 0.152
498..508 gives 0.150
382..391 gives 0.007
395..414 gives -0.036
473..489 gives 0.090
